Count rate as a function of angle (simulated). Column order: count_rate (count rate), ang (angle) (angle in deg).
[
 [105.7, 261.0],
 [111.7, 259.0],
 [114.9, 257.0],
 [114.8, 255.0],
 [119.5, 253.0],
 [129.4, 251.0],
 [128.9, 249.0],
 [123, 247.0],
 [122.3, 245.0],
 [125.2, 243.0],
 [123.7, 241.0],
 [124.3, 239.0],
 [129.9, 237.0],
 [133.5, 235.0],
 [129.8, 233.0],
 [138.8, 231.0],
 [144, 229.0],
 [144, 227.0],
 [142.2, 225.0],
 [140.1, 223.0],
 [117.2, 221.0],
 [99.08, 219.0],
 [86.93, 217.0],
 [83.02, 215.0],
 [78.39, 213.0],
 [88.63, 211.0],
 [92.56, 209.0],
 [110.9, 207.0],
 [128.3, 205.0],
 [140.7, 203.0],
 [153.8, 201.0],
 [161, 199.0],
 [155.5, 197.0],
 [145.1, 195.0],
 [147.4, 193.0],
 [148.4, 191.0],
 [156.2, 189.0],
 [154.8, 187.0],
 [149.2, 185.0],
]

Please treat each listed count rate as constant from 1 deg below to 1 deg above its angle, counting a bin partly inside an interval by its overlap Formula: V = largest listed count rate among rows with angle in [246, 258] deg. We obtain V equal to 129.4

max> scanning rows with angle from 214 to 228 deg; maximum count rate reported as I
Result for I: 144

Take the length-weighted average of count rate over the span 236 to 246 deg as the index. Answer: 125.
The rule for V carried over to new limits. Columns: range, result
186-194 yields 156.2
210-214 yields 88.63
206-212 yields 110.9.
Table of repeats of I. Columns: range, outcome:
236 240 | 129.9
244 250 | 128.9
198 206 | 161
